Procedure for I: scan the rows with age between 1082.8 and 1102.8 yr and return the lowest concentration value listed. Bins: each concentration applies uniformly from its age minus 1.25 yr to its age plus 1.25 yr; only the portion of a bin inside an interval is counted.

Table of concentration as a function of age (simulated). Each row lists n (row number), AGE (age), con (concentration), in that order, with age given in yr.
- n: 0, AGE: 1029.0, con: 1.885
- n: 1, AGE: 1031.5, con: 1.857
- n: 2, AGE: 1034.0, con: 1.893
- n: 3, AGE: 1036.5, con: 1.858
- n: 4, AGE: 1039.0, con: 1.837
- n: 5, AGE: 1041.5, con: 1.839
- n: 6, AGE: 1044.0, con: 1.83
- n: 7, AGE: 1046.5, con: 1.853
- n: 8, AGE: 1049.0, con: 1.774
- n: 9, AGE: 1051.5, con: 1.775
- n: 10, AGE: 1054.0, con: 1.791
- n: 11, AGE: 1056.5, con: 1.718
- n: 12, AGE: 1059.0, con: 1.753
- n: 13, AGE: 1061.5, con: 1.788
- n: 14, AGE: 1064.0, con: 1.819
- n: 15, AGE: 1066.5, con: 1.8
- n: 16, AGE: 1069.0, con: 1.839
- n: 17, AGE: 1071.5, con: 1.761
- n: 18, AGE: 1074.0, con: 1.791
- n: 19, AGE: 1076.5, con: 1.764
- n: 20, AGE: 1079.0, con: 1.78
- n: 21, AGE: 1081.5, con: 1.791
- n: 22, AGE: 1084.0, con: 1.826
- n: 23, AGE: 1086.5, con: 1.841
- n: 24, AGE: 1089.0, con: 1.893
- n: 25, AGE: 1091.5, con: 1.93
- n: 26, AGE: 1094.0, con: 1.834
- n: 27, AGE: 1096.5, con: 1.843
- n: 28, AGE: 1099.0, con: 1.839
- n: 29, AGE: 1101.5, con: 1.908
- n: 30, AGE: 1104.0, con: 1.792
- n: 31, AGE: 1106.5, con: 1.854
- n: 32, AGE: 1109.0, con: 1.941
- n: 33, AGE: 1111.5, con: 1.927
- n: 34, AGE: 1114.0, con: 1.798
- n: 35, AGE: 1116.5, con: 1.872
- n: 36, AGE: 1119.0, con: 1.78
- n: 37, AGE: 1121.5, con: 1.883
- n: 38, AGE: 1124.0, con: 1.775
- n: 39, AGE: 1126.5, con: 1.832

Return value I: 1.826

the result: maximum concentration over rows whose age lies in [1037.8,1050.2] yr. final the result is 1.853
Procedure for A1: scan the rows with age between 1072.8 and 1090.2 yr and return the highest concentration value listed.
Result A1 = 1.893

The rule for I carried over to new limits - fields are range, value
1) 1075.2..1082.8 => 1.764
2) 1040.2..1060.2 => 1.718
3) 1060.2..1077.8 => 1.761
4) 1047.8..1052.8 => 1.774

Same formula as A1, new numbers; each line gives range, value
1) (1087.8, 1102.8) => 1.93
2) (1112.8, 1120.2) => 1.872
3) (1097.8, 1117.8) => 1.941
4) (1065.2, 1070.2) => 1.839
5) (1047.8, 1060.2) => 1.791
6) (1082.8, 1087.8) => 1.841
